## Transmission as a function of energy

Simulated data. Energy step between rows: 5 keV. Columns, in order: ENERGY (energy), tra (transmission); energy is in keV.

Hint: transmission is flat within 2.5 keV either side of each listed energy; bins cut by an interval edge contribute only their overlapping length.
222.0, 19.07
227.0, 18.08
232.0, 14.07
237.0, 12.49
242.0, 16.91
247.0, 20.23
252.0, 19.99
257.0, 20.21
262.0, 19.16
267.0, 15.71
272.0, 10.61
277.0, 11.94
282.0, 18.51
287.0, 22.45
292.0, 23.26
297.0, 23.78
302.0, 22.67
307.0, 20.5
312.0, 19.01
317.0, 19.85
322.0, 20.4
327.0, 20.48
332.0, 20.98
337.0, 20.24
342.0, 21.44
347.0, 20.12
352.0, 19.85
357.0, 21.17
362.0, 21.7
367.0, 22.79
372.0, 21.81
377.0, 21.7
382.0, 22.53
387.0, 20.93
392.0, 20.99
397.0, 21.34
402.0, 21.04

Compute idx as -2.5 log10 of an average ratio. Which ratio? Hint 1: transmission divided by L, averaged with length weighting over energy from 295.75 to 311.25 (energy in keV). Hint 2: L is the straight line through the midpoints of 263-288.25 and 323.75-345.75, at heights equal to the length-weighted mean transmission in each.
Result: -0.21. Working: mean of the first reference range 15.7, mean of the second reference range 20.7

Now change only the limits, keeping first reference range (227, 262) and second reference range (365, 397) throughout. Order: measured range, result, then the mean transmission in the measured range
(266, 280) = 0.41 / 12.6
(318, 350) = -0.02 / 20.6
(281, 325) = -0.10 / 21.2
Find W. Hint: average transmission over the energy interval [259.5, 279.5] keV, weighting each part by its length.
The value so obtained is 14.4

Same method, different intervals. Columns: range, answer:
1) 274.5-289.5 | 17.6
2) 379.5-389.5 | 21.7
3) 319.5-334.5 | 20.6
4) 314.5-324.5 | 20.1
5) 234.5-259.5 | 18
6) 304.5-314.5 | 19.8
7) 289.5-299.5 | 23.5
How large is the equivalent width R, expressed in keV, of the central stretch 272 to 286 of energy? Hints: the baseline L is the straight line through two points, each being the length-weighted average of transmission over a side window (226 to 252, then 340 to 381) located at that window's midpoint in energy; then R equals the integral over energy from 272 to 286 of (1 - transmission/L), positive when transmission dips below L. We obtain 2.34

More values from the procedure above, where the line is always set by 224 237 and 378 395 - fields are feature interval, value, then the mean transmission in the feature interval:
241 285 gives -1.08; 17.1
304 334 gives -2.11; 20.2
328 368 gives -1.86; 20.9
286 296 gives -2.93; 23.1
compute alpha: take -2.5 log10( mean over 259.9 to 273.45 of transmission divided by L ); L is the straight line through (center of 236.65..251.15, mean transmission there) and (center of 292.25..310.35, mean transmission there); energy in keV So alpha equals 0.25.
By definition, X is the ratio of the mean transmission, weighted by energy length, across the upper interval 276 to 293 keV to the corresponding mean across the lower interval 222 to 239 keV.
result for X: 1.2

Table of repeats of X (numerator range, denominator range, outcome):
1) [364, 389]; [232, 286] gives 1.32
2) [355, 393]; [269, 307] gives 1.14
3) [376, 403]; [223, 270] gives 1.23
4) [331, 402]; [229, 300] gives 1.19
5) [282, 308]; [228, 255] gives 1.32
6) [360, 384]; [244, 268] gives 1.15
